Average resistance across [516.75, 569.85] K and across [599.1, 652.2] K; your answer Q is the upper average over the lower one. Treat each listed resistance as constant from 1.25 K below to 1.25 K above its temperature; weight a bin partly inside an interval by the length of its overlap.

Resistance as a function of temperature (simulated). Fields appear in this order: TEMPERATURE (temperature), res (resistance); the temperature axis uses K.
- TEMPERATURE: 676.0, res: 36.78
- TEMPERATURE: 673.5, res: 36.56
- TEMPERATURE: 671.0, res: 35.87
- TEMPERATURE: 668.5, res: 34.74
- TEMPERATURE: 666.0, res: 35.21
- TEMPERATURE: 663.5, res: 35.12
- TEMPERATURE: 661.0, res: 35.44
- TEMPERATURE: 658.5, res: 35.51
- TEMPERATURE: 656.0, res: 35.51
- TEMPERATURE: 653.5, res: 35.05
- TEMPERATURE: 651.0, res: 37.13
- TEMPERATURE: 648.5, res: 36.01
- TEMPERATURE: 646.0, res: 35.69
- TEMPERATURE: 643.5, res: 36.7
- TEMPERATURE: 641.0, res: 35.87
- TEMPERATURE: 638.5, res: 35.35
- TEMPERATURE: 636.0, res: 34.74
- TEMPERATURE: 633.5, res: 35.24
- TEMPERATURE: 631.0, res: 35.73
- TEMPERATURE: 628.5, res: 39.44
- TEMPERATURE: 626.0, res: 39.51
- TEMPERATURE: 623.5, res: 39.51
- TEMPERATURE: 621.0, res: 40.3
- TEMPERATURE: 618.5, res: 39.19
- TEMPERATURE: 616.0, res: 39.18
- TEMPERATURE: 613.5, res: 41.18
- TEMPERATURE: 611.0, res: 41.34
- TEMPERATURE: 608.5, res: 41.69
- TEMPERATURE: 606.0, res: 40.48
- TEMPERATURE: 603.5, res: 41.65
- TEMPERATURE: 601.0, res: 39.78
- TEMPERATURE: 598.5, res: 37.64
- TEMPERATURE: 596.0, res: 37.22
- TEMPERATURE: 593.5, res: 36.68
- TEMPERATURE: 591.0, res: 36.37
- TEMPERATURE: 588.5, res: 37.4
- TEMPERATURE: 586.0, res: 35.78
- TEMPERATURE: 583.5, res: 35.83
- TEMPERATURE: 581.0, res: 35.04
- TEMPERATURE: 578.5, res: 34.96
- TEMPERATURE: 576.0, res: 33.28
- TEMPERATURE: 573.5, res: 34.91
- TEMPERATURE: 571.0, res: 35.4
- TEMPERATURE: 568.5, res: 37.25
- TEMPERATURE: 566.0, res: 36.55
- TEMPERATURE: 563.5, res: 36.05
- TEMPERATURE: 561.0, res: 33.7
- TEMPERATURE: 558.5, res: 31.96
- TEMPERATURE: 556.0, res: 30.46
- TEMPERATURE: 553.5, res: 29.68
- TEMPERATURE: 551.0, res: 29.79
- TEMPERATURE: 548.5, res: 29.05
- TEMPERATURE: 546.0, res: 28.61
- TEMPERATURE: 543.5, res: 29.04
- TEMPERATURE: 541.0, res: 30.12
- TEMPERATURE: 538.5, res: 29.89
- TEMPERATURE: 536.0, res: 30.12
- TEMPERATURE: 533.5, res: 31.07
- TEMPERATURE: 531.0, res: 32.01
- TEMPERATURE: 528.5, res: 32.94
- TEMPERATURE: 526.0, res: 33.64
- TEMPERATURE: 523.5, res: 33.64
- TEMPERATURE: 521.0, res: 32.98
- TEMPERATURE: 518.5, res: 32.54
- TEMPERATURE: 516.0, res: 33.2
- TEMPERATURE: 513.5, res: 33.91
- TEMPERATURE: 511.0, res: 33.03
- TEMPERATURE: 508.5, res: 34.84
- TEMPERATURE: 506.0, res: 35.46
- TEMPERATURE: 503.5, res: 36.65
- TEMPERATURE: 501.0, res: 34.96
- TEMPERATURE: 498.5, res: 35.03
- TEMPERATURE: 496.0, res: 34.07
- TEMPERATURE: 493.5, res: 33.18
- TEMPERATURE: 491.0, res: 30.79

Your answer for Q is 1.20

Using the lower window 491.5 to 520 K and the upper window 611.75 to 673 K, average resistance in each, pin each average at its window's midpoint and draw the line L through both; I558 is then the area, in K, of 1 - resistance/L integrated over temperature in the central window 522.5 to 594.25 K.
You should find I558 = 4.3 K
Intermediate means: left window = 34.2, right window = 36.8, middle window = 33.1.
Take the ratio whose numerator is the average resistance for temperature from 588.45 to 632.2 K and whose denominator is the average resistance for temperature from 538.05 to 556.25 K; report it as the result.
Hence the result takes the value 1.3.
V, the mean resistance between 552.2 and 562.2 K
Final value 31.4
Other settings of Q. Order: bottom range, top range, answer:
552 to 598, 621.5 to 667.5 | 1.04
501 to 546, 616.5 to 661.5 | 1.13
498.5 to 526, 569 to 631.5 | 1.11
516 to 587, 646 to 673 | 1.09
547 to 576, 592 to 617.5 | 1.20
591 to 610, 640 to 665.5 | 0.91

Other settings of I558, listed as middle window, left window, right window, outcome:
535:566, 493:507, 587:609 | 5.0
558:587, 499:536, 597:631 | 1.6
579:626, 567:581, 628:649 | -4.1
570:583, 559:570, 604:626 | 0.7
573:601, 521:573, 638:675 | -2.2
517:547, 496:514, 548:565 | 1.6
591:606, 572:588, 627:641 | -1.3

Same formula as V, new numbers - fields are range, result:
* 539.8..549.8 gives 29.2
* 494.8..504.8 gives 35.2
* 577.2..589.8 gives 35.8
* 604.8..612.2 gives 41.2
